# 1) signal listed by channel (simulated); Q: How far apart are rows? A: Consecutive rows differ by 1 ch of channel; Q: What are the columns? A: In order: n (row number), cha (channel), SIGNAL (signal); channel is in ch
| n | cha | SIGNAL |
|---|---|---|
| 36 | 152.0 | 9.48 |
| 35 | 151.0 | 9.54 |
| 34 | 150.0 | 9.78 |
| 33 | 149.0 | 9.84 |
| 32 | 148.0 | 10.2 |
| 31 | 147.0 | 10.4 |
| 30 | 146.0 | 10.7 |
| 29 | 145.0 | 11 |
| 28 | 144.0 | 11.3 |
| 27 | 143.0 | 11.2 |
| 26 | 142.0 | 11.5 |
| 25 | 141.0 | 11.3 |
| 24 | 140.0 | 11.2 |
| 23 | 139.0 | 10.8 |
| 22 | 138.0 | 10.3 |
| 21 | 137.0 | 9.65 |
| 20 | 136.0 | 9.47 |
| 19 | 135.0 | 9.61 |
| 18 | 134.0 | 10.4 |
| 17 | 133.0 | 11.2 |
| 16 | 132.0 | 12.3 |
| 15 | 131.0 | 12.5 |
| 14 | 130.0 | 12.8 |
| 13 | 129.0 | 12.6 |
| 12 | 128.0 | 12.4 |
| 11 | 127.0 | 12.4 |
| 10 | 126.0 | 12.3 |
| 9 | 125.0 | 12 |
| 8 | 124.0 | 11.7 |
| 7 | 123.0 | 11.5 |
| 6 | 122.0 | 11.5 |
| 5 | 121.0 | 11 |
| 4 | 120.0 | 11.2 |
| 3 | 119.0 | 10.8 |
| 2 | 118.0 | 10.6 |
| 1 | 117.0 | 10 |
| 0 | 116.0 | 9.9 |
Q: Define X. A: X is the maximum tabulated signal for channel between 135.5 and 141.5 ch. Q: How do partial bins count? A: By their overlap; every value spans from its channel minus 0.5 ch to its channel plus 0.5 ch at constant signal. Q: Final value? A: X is 11.3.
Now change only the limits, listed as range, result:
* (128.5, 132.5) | 12.8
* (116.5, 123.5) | 11.5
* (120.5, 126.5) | 12.3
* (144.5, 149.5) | 11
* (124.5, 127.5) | 12.4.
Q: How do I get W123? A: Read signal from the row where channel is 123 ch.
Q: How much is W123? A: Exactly 11.5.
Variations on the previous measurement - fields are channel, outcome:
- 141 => 11.3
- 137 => 9.65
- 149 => 9.84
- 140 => 11.2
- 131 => 12.5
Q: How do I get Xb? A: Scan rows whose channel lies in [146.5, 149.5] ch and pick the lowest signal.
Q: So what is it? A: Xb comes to 9.84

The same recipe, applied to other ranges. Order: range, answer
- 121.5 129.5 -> 11.5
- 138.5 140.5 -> 10.8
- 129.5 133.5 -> 11.2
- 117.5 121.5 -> 10.6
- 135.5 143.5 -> 9.47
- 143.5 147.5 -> 10.4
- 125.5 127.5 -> 12.3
